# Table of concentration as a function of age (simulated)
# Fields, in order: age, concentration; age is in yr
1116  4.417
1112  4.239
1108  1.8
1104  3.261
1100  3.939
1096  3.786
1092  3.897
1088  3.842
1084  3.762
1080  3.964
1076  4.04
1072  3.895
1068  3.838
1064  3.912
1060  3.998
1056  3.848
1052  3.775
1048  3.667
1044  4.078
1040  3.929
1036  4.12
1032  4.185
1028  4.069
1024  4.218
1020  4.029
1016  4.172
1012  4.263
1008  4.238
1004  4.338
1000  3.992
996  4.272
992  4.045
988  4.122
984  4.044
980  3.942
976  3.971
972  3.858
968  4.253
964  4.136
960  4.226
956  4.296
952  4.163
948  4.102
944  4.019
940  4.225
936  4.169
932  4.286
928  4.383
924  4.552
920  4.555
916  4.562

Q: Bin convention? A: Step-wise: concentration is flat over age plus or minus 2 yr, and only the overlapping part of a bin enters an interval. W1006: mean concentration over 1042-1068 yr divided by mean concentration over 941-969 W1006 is 0.93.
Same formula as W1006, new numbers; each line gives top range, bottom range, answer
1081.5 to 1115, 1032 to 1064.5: 0.91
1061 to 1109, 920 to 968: 0.87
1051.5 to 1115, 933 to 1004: 0.91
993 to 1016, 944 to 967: 1.01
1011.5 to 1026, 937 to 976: 1.01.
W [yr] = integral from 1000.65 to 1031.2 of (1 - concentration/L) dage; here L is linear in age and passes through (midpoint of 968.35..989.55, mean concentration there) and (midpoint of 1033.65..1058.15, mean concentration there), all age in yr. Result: -1.8 yr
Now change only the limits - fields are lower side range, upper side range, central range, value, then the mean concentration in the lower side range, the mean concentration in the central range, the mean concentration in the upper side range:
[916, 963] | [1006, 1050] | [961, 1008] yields 0.95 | 4.28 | 4.1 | 4.09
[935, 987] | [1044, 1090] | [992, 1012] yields -0.90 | 4.11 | 4.2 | 3.88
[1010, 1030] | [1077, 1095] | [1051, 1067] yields 0.39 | 4.15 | 3.89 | 3.87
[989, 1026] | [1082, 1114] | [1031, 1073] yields -0.57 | 4.17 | 3.93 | 3.57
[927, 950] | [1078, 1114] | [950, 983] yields -0.14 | 4.19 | 4.1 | 3.61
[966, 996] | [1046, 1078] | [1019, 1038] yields -0.89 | 4.05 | 4.13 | 3.87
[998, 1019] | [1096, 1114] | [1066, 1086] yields -1.60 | 4.19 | 3.9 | 3.36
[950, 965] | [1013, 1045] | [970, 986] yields 0.87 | 4.21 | 3.95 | 4.11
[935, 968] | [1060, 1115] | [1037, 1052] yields -0.08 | 4.17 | 3.89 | 3.73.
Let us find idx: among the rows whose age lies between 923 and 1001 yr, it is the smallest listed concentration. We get 3.858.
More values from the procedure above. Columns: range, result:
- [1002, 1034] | 4.029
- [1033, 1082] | 3.667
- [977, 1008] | 3.942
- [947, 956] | 4.102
